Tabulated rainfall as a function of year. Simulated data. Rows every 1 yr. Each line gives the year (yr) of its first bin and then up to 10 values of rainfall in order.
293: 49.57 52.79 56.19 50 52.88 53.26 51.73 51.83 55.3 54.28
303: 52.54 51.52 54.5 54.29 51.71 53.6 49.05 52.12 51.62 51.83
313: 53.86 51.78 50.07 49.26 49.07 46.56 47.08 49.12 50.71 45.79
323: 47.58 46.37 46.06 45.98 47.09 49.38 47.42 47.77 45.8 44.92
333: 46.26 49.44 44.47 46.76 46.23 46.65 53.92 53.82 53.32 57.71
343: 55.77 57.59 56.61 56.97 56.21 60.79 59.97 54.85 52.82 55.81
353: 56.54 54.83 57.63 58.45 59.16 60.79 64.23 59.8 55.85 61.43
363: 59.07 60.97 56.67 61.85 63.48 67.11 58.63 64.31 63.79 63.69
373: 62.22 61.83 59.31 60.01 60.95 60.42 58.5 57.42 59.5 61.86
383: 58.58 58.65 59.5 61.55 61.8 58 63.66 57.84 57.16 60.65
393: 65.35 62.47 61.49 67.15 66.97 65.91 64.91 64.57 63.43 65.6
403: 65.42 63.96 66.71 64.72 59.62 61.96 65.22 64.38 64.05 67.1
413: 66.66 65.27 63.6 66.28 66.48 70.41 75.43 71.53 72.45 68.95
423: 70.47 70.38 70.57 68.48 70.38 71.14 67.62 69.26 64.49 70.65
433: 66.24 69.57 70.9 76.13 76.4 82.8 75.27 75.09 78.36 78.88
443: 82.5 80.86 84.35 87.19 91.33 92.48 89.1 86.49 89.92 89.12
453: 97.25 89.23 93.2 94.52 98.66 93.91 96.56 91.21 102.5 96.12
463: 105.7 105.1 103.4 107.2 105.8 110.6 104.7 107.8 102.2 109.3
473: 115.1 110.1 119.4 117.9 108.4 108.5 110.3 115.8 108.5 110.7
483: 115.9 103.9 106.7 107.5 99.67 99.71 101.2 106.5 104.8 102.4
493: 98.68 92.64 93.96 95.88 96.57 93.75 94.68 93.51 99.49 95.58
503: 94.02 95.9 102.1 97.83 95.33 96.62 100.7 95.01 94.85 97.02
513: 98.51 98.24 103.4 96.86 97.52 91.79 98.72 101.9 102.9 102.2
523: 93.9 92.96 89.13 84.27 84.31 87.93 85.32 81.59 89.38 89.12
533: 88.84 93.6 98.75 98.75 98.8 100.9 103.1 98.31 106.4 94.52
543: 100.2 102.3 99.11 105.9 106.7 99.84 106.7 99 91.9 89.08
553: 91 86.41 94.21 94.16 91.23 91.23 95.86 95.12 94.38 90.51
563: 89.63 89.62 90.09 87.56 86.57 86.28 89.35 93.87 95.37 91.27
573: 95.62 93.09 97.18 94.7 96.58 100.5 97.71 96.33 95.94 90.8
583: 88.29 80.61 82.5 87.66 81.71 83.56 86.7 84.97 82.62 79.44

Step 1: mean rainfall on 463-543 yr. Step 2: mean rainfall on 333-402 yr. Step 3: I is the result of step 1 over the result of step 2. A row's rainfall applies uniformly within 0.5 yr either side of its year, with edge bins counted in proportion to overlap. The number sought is 1.7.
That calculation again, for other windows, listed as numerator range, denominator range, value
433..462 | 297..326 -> 1.70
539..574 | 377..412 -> 1.52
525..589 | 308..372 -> 1.73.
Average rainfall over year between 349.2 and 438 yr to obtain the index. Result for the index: 63.8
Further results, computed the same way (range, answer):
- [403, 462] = 76.6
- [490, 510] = 97.3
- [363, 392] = 60.7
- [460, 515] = 103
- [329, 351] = 52.1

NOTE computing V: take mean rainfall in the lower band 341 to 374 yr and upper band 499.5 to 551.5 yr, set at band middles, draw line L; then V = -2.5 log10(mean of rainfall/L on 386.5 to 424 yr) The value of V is 0.08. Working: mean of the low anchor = 59.2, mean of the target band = 65.1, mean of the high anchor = 96.6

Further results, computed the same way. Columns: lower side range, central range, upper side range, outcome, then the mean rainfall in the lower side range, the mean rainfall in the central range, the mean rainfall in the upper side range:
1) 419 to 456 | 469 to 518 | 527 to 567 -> -0.182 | 78.2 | 102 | 94.6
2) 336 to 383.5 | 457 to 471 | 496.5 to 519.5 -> -0.194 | 58.3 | 102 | 96.9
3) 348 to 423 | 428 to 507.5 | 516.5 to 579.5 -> -0.204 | 62.3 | 95.1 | 94.5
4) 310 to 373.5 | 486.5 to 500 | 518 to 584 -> -0.182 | 54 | 98.3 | 94.3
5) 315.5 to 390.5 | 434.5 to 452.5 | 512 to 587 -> -0.129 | 55.5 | 82.6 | 94.2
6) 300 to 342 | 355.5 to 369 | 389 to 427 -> -0.060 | 49.8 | 60.6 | 65.8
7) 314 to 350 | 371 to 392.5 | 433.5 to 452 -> 0.072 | 50.3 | 60.2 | 81.7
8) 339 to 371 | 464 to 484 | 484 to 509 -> -0.188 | 58.5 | 110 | 98.7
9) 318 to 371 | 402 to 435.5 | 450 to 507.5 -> 0.189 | 54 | 67.6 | 102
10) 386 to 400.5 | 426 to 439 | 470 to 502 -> 0.130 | 62.7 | 71.3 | 105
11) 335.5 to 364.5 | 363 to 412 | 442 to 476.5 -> 0.135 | 56.4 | 62.2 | 98.3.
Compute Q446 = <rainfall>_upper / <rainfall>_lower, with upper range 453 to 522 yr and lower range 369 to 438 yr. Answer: 1.56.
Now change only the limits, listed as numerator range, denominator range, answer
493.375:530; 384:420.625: 1.48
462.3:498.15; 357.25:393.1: 1.74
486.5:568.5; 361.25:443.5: 1.46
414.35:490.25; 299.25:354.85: 1.75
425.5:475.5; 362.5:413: 1.43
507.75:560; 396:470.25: 1.22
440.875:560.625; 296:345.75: 1.94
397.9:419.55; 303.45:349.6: 1.29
